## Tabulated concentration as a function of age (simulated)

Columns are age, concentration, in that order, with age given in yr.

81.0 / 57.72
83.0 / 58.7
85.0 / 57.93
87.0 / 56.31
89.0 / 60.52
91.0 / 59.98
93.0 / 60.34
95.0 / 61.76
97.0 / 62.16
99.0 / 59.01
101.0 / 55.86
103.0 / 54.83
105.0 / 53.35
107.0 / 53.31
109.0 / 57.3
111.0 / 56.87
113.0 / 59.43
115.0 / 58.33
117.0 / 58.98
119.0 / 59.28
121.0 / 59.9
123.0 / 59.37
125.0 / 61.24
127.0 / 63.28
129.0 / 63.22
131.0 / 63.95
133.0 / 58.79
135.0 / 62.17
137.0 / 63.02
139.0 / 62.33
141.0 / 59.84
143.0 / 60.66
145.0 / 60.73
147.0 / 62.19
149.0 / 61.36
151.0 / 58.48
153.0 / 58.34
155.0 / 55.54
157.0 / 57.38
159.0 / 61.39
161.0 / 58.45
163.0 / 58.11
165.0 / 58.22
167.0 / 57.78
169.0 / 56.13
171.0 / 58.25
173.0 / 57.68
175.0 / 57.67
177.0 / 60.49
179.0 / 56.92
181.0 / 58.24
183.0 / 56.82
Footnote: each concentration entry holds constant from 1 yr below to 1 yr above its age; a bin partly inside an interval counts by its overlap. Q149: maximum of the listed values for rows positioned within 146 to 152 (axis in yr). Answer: 62.19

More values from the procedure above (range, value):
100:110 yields 57.3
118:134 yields 63.95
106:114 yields 59.43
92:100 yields 62.16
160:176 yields 58.45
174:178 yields 60.49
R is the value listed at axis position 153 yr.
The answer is 58.34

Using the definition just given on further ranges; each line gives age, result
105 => 53.35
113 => 59.43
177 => 60.49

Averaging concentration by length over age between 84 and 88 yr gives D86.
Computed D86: 57.1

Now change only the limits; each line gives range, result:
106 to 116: 57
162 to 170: 57.6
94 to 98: 62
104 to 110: 54.7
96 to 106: 57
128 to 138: 62.2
